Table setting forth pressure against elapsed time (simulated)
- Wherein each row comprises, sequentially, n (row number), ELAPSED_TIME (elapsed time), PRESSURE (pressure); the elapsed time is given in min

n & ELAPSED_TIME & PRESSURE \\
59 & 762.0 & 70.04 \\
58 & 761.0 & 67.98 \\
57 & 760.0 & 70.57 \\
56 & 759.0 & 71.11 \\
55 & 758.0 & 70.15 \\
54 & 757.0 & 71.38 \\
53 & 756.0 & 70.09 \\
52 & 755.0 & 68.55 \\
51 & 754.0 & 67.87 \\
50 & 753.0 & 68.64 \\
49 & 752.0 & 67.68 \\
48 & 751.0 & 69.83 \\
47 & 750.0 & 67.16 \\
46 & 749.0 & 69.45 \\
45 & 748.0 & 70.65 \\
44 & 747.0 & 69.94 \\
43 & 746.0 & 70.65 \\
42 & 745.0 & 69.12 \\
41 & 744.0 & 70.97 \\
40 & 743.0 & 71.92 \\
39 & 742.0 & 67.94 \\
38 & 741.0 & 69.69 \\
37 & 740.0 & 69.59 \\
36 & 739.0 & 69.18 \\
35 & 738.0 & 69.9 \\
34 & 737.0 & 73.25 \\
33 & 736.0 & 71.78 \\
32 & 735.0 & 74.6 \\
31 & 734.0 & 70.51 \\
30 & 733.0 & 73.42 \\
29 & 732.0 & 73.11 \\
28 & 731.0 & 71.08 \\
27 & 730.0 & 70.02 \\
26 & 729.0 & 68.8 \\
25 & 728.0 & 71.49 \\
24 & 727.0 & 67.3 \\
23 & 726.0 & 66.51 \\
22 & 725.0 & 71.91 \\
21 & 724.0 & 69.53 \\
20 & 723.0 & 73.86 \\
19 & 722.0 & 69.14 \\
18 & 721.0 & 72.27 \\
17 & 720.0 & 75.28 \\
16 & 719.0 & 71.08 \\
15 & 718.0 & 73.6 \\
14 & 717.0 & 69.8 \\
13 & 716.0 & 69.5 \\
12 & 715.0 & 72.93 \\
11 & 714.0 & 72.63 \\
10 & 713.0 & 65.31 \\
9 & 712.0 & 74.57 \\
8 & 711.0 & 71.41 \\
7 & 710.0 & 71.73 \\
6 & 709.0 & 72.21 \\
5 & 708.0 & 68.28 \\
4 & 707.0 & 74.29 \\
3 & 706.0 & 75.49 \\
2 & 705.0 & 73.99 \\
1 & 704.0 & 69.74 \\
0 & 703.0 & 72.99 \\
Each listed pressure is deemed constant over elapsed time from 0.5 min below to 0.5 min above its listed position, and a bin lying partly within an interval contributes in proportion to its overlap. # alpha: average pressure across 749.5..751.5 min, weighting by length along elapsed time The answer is 68.5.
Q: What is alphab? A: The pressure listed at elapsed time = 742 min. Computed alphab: 67.94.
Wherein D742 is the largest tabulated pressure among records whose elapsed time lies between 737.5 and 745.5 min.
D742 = 71.92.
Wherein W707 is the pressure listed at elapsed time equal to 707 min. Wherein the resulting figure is 74.29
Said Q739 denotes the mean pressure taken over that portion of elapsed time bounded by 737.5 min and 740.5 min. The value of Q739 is 69.6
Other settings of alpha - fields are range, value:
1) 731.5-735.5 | 72.9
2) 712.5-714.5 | 69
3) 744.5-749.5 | 70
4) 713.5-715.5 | 72.8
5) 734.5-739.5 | 71.7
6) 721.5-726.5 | 70.2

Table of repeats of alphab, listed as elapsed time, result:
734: 70.51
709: 72.21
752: 67.68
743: 71.92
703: 72.99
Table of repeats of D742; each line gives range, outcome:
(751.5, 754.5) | 68.64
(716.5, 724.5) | 75.28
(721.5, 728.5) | 73.86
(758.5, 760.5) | 71.11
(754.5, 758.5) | 71.38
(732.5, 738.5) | 74.6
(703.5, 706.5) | 75.49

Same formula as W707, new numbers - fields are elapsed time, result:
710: 71.73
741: 69.69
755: 68.55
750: 67.16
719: 71.08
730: 70.02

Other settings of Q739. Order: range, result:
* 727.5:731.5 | 70.3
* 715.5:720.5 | 71.9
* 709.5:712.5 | 72.6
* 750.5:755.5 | 68.5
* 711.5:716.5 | 71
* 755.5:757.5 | 70.7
